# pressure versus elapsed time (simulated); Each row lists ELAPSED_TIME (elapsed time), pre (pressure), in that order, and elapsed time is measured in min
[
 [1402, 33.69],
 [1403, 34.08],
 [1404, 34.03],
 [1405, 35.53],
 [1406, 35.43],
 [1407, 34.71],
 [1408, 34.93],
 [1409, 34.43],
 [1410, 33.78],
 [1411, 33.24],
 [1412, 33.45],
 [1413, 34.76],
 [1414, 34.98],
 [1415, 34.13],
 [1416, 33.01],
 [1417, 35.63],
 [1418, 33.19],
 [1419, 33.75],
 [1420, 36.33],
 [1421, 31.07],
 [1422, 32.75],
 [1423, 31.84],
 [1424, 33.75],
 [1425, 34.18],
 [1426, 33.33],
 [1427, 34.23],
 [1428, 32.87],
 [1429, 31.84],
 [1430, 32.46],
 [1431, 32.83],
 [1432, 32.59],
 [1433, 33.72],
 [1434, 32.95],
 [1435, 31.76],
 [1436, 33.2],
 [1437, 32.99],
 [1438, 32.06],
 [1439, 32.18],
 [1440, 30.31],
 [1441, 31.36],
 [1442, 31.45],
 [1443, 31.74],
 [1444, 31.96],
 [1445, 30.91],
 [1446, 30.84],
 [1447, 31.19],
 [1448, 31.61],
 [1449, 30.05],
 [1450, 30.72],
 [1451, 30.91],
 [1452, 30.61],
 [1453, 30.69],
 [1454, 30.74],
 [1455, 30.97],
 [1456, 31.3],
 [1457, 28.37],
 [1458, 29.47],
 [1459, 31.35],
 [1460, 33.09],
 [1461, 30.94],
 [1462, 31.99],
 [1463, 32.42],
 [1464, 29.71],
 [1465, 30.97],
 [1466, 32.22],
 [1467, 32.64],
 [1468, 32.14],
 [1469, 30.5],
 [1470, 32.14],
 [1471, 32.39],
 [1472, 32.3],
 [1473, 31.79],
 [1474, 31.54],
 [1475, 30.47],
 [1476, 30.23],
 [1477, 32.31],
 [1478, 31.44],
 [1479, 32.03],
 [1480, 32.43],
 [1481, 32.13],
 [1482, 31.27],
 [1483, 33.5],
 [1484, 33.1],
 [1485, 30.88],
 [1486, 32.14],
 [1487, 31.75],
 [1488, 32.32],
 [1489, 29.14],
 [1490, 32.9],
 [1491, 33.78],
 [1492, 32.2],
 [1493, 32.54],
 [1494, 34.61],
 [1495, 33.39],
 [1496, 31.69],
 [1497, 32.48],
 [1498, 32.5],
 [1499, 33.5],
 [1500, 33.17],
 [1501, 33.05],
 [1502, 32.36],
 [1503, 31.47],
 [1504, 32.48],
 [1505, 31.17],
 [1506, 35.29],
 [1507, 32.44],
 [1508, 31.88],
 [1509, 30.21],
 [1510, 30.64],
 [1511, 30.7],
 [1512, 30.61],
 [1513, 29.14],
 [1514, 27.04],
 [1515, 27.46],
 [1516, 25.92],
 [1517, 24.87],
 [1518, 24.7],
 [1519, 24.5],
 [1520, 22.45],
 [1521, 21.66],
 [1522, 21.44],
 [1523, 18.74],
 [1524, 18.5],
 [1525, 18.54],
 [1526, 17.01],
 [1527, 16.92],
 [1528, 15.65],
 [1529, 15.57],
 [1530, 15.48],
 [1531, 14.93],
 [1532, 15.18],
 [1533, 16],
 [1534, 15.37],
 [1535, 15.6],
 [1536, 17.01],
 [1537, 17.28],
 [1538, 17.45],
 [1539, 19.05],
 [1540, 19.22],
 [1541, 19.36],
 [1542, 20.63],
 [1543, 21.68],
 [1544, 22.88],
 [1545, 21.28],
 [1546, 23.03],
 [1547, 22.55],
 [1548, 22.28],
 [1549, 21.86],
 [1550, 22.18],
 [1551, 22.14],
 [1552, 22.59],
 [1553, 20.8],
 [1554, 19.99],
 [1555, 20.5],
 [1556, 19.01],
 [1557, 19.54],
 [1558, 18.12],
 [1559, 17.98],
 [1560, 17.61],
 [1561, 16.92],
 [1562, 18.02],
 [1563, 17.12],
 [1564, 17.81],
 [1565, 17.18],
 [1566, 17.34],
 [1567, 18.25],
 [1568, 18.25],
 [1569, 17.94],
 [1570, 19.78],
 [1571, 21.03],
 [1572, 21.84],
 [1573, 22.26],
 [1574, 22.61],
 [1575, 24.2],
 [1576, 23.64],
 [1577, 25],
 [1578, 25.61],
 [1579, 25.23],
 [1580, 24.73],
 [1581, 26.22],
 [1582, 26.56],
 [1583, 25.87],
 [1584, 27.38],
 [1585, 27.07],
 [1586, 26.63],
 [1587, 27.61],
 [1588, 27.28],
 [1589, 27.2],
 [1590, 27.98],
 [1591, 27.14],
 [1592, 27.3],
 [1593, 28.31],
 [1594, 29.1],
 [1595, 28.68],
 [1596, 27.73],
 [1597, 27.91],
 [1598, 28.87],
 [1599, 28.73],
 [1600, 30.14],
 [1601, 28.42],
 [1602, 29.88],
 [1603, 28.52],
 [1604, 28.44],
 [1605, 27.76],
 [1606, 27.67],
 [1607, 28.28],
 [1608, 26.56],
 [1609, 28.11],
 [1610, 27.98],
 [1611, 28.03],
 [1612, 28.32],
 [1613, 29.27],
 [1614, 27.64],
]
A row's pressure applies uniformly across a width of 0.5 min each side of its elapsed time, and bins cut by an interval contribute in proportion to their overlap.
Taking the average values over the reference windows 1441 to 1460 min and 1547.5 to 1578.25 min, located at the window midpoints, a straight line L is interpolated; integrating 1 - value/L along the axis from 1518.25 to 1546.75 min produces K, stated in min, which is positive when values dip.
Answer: 5.4 min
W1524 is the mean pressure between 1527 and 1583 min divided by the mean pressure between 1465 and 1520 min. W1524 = 0.64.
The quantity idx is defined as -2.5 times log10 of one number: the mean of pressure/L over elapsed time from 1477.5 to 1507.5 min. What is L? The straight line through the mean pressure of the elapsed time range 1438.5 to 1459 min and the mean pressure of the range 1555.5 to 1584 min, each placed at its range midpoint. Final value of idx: -0.19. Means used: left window 30.9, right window 21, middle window 32.4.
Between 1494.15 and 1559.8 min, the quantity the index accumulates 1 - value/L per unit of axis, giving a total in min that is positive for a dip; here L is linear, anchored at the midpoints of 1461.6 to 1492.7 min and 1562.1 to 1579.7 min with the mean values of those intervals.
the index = 6.7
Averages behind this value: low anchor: 31.8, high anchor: 20.9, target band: 23.6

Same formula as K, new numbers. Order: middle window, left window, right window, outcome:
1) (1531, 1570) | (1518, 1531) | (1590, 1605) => 5.6 min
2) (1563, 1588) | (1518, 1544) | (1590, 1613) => 1.9 min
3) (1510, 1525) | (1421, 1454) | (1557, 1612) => 1.7 min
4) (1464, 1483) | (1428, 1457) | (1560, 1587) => -1.5 min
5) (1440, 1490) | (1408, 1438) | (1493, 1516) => 1.7 min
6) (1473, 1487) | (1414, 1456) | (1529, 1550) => -2.8 min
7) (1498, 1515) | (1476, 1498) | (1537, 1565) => -1.8 min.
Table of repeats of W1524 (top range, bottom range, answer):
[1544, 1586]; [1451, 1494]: 0.68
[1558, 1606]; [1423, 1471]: 0.77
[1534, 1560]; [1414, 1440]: 0.60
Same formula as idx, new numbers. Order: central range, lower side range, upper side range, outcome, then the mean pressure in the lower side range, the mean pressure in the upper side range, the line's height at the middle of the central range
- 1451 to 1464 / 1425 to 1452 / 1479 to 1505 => 0.042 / 32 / 32.4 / 32.2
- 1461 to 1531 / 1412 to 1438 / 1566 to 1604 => 0.031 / 33.3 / 25.6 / 29.9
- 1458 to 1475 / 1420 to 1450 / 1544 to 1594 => -0.060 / 32.3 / 22.5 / 30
